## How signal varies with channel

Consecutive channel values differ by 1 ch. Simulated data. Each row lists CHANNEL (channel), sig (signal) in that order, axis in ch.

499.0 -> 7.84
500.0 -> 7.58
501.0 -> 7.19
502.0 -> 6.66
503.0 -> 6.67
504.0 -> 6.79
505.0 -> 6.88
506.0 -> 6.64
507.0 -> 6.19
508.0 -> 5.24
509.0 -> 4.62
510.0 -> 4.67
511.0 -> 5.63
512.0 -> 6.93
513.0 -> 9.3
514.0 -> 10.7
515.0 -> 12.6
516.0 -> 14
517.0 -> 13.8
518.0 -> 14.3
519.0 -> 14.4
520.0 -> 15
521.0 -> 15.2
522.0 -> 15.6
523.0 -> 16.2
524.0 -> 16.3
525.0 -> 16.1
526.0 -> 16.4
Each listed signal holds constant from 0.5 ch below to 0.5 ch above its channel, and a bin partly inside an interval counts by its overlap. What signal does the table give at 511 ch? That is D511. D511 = 5.63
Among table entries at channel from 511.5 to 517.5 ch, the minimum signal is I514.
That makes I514 6.93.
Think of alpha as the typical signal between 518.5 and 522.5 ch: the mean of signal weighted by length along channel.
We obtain 15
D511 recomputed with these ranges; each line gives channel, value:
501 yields 7.19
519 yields 14.4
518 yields 14.3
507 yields 6.19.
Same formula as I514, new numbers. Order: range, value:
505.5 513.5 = 4.62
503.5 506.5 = 6.64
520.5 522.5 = 15.2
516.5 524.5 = 13.8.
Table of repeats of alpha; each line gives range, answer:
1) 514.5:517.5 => 13.5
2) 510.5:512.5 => 6.28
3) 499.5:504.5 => 6.98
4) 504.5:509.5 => 5.91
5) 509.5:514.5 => 7.45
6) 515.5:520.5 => 14.3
